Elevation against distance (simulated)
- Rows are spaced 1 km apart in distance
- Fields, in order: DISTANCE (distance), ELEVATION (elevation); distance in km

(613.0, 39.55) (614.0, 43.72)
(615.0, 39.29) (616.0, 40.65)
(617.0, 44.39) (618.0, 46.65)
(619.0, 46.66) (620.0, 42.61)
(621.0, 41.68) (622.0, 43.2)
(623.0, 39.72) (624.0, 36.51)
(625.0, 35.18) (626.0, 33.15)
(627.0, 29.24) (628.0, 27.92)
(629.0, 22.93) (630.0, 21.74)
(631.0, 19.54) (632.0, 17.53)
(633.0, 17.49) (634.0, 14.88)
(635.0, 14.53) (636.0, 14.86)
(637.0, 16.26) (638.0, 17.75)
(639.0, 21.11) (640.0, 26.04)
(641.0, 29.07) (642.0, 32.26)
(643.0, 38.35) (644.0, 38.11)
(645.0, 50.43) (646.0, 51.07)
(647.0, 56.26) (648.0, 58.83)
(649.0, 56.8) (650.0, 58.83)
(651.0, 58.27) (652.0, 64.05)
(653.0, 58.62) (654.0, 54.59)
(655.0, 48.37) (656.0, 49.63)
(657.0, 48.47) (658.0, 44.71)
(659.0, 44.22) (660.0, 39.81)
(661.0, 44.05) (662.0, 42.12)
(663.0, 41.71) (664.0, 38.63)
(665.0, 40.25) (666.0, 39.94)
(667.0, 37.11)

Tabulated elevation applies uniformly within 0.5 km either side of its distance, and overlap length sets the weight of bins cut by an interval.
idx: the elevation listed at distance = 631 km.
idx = 19.54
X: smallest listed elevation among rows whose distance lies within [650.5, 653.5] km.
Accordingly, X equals 58.27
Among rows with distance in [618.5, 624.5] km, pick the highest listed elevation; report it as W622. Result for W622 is 46.66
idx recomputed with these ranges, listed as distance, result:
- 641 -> 29.07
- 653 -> 58.62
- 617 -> 44.39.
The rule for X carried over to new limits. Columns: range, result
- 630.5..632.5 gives 17.53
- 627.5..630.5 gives 21.74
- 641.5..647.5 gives 32.26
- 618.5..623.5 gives 39.72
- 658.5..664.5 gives 38.63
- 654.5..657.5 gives 48.37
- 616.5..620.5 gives 42.61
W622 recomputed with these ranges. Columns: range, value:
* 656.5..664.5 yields 48.47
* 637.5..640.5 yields 26.04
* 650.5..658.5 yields 64.05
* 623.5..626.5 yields 36.51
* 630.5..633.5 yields 19.54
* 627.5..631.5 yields 27.92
